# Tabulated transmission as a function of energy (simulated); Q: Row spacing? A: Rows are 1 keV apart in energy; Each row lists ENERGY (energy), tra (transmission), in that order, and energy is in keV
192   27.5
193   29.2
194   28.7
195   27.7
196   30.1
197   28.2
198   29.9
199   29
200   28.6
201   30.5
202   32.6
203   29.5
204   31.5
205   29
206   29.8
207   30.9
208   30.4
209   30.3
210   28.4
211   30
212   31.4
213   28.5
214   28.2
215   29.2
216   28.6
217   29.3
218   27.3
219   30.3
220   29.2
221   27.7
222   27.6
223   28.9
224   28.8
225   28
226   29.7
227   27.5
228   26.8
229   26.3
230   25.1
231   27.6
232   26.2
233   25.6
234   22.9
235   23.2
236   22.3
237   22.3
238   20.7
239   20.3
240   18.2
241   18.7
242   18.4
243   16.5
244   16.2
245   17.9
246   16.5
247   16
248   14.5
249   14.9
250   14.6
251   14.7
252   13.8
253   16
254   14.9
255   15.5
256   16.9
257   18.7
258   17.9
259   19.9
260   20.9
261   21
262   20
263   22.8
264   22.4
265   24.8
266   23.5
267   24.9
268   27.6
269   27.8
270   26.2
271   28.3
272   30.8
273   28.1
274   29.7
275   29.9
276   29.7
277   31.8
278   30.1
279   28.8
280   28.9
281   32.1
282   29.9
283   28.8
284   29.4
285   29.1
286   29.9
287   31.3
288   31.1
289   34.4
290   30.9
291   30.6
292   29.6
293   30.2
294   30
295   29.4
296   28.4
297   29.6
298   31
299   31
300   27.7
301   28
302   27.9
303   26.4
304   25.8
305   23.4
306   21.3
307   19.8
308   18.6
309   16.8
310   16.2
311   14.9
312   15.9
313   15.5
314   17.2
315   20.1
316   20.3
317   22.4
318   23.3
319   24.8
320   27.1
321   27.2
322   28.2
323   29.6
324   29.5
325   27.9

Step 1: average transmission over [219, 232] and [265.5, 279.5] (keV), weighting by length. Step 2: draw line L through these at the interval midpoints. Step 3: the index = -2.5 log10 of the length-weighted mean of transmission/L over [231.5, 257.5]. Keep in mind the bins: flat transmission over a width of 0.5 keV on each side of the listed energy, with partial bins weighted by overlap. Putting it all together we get 0.46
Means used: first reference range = 27.8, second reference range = 28.4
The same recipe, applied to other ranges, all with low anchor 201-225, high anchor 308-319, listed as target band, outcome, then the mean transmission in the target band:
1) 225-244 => 0.17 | 23.2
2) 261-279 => -0.16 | 26.9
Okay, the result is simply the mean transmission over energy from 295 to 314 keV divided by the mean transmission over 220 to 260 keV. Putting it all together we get 1.1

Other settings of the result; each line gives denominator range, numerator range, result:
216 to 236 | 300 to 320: 0.78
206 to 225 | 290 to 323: 0.84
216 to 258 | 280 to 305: 1.35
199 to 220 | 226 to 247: 0.74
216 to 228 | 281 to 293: 1.07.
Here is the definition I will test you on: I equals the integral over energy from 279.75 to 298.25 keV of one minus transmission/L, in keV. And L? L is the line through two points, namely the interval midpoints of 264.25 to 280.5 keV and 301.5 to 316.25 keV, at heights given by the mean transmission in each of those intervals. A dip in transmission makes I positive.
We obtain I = -4.48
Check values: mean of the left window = 28.1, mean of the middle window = 30.2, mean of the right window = 20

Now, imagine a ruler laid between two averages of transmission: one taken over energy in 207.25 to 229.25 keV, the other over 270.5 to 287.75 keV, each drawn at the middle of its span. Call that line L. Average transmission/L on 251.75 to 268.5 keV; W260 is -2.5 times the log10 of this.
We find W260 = 0.41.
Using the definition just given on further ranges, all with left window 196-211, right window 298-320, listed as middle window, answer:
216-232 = 0.02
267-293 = -0.22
